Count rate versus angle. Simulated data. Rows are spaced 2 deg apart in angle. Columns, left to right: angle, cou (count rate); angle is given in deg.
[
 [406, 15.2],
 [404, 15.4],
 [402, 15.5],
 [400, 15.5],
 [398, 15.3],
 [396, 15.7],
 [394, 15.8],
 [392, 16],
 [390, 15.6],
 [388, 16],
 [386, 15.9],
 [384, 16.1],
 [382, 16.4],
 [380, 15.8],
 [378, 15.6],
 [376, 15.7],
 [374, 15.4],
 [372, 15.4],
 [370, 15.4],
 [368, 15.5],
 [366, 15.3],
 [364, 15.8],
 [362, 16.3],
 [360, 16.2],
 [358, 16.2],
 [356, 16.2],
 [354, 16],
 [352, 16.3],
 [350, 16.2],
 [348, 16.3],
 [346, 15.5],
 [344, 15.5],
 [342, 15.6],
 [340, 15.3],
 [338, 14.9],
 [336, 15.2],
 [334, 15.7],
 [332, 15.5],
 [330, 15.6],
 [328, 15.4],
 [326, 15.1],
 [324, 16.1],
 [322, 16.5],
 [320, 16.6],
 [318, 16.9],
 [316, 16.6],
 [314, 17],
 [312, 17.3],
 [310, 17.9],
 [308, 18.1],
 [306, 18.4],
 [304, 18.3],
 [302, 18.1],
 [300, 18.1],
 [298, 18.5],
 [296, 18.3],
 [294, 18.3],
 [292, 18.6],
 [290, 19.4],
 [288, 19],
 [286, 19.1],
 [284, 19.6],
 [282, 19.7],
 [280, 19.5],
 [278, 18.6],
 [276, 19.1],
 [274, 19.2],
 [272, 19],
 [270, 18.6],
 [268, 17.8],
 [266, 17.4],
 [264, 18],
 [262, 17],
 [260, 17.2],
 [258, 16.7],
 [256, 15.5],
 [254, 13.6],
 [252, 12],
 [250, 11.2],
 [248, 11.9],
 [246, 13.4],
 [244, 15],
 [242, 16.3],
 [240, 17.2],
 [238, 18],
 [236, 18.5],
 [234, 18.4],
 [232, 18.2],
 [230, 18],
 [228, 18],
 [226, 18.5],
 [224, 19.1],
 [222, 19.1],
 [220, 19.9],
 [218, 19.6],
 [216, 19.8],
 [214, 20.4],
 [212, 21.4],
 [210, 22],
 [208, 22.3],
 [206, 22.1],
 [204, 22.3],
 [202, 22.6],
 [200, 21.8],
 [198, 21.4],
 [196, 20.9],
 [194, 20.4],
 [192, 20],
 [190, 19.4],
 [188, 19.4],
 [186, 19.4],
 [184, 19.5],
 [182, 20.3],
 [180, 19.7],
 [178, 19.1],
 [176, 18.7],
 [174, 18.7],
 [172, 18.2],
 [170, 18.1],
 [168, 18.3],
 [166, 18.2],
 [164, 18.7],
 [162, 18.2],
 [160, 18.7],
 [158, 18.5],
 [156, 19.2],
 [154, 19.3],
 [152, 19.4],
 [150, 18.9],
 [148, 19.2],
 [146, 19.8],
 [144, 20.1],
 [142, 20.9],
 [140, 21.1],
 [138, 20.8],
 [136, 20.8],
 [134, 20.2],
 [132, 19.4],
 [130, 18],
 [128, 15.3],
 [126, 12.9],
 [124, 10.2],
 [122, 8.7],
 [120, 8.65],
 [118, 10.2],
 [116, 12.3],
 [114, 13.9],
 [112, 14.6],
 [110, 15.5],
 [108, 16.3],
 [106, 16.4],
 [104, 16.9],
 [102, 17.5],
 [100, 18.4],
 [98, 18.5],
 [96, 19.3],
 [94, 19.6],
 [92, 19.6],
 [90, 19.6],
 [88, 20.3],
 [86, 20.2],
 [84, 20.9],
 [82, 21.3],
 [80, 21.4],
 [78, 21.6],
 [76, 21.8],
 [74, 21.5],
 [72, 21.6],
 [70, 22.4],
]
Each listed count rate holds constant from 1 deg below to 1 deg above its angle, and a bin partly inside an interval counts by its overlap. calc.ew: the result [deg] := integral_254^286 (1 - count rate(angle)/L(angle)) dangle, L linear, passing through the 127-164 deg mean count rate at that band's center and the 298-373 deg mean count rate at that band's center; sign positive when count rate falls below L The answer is -1.4 deg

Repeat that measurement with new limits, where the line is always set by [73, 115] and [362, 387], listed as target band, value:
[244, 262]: 3.0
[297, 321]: -1.8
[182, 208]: -4.6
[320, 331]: 0.3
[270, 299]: -3.9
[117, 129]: 4.9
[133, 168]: -2.5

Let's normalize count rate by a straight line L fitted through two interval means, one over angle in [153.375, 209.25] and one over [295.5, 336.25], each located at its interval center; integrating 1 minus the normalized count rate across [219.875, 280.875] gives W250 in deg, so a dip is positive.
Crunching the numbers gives 4.2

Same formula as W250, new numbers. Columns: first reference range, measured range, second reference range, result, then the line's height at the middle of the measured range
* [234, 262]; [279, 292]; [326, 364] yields -3.23 deg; 15.5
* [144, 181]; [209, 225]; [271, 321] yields -1.29 deg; 18.7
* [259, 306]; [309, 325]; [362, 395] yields 0.62 deg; 17.5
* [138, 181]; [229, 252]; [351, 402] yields 2.66 deg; 17.9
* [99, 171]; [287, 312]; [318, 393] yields -3.50 deg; 16.1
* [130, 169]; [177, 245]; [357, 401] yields -4.40 deg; 18.4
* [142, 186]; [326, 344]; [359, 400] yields 1.14 deg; 16.4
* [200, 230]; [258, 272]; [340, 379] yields 0.86 deg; 18.9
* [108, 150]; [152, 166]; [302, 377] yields -2.23 deg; 16.2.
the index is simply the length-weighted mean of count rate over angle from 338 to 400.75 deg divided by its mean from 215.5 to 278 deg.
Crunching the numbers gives 0.92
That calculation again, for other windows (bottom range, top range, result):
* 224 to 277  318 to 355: 0.94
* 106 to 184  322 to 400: 0.91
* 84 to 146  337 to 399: 0.93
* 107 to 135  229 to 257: 1.11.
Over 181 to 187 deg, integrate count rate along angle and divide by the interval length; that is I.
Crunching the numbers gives 19.7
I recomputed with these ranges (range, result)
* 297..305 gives 18.2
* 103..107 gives 16.6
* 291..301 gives 18.4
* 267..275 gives 18.6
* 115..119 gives 11.2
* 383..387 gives 16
